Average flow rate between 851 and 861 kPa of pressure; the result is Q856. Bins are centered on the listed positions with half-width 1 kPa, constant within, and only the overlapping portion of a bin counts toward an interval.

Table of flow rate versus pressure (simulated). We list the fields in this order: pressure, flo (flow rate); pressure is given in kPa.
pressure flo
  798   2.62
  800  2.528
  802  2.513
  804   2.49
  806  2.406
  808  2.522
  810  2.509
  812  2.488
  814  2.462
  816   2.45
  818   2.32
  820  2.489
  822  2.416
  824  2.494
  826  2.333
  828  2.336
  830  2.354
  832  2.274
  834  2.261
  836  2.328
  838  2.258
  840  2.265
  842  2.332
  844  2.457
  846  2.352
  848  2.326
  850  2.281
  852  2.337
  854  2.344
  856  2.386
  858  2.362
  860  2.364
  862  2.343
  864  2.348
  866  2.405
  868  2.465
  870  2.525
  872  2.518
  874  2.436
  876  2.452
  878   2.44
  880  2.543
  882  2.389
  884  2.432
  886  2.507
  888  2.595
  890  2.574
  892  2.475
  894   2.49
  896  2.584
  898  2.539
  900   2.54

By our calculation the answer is 2.36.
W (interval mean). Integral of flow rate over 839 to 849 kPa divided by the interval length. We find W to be 2.35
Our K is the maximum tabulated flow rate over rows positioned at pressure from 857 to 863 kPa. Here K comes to 2.364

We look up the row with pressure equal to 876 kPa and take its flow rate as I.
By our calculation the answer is 2.452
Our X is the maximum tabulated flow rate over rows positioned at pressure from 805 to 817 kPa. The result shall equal 2.522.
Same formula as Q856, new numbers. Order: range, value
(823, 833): 2.36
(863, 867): 2.38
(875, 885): 2.45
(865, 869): 2.43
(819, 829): 2.41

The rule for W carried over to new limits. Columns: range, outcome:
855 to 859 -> 2.37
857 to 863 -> 2.36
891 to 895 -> 2.48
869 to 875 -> 2.49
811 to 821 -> 2.44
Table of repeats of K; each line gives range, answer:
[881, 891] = 2.595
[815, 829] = 2.494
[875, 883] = 2.543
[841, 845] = 2.457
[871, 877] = 2.518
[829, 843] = 2.354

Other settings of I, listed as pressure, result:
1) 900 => 2.54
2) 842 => 2.332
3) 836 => 2.328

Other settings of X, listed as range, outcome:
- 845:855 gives 2.352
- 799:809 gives 2.528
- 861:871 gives 2.525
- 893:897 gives 2.584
